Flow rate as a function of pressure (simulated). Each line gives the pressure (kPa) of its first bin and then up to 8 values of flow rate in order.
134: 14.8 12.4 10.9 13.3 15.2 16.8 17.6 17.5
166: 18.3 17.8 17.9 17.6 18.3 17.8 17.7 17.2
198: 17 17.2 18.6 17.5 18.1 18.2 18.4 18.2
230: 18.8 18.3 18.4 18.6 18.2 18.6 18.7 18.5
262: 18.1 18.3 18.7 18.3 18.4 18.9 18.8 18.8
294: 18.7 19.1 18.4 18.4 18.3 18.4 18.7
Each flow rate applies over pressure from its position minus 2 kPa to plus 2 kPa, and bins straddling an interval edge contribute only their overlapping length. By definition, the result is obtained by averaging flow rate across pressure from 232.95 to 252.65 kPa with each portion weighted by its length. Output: 18.4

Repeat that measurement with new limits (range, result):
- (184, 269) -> 18.1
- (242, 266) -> 18.4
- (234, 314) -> 18.5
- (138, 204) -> 16.6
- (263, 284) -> 18.5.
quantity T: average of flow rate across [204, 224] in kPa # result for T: 18.2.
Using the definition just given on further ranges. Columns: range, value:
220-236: 18.4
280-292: 18.8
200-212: 17.8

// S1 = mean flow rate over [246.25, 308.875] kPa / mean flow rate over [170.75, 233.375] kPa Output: 1.04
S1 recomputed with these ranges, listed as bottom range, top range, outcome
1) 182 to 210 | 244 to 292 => 1.05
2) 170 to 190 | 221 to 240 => 1.03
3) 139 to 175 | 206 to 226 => 1.13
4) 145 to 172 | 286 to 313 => 1.11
